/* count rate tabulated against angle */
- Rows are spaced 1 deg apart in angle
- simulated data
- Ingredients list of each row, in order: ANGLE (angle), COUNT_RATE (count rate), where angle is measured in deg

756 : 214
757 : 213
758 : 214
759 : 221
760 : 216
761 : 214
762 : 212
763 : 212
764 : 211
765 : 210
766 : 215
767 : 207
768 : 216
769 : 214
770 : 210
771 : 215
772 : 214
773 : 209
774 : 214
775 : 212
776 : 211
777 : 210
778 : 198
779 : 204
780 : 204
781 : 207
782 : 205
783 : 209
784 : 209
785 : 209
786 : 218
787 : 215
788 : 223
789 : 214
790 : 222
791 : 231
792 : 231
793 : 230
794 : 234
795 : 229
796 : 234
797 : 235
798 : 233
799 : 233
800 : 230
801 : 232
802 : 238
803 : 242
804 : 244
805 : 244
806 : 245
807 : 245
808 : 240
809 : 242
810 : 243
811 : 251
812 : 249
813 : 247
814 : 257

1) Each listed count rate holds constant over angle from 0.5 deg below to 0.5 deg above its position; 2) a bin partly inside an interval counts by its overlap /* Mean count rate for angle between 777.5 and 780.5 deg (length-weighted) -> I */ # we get 202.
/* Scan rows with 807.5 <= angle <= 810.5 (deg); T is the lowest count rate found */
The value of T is 240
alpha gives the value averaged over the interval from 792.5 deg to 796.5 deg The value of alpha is 232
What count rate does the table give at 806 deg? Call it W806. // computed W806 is 245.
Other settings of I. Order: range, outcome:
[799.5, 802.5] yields 233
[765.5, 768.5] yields 213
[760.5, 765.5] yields 212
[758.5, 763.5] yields 215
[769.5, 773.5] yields 212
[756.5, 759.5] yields 216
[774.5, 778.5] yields 208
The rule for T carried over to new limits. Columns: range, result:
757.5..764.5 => 211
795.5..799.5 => 233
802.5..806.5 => 242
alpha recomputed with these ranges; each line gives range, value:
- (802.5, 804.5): 243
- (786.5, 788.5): 219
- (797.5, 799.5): 233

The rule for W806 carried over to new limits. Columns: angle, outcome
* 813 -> 247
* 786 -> 218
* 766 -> 215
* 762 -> 212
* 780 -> 204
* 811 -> 251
